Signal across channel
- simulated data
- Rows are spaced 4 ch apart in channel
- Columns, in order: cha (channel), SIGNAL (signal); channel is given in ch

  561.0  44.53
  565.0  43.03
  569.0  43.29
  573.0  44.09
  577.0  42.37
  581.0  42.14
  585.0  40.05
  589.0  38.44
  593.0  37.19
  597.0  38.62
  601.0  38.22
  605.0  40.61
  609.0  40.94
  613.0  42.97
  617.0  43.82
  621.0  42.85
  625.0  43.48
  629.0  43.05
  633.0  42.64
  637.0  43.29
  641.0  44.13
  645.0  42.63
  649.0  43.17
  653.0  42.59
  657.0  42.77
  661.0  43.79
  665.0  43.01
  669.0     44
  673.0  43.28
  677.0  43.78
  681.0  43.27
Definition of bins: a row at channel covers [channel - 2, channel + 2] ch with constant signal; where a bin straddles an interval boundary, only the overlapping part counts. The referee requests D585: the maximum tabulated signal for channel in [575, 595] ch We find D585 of 42.37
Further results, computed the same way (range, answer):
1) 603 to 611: 40.94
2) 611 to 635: 43.82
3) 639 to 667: 44.13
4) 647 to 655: 43.17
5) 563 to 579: 44.09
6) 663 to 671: 44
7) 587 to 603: 38.62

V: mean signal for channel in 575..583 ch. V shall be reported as 42.3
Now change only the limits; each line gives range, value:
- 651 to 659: 42.7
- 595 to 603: 38.4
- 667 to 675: 43.6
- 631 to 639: 43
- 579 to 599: 39.3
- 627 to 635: 42.8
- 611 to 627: 43.3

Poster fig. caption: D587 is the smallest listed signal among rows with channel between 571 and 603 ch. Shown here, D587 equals 37.19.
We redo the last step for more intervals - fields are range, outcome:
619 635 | 42.64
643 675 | 42.59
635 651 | 42.63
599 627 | 38.22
